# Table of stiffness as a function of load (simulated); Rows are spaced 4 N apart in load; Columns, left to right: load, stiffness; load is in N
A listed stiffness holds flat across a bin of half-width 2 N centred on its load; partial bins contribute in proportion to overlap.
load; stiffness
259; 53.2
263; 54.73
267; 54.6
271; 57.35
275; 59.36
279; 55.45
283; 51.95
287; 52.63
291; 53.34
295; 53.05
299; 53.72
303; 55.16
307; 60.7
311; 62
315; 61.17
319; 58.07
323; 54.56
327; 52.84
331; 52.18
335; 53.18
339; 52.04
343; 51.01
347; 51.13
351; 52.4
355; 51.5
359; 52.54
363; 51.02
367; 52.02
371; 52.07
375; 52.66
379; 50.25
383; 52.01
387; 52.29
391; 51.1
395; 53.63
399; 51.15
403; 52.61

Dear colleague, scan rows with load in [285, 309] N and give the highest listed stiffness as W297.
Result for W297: 60.7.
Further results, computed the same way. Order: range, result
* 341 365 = 52.54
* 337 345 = 52.04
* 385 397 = 53.63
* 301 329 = 62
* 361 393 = 52.66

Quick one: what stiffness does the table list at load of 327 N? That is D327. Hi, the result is 52.84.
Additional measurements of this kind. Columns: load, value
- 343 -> 51.01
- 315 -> 61.17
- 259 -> 53.2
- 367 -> 52.02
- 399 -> 51.15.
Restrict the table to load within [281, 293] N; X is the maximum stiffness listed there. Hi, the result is 53.34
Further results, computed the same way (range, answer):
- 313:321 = 61.17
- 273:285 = 59.36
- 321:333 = 54.56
